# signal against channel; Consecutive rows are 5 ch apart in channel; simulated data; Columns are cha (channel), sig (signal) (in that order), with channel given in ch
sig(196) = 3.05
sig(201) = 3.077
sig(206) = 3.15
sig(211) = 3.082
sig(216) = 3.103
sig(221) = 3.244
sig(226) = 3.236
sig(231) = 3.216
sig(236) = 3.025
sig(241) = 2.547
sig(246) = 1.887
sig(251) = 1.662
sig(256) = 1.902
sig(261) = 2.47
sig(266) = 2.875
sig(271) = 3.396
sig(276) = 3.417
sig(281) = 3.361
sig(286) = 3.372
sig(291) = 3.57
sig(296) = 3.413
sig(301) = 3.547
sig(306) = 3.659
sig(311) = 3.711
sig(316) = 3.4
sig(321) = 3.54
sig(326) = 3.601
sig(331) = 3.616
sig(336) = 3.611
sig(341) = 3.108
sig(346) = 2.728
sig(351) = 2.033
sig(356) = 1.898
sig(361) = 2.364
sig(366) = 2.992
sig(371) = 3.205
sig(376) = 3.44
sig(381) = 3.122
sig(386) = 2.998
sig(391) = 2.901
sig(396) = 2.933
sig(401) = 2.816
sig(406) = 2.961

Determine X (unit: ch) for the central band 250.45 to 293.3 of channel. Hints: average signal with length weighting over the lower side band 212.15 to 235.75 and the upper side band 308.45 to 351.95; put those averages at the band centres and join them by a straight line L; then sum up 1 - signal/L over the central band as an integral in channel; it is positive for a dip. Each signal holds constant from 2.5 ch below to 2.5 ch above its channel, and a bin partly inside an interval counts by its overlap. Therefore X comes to 3.9 ch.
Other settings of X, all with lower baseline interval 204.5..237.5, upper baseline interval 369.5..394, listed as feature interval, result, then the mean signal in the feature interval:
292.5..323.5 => -4.01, 3.55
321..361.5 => 2.55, 2.94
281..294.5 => -1.30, 3.45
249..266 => 5.40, 2.15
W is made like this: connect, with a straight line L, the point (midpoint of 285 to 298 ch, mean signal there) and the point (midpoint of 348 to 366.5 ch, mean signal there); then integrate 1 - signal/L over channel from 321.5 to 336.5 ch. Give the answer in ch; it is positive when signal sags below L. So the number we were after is -4.5 ch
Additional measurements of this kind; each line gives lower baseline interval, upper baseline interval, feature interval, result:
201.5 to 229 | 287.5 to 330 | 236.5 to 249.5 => 3.9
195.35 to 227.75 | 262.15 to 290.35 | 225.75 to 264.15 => 8.9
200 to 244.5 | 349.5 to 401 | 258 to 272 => 0.7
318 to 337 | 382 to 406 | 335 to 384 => 6.5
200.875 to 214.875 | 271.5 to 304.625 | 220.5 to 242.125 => 0.9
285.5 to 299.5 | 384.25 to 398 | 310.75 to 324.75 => -0.8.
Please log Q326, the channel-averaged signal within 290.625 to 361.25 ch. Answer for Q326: 3.2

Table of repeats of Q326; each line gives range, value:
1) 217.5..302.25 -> 2.94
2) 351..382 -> 2.76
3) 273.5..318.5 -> 3.49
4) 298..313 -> 3.63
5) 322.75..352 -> 3.18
